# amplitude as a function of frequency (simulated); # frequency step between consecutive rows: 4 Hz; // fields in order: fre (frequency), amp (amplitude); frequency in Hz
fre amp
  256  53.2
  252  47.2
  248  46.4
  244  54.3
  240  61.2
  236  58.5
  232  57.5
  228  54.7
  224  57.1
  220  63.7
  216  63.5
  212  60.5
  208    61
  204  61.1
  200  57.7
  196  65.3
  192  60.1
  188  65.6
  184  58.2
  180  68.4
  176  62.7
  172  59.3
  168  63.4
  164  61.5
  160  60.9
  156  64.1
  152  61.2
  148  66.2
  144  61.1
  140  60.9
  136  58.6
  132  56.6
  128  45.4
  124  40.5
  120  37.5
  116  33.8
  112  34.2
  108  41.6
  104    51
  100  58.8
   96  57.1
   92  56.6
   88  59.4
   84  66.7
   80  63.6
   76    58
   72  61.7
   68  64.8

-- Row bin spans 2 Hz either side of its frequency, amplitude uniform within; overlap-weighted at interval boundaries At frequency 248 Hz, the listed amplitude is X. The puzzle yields 46.4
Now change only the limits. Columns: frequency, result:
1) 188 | 65.6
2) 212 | 60.5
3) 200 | 57.7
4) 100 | 58.8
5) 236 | 58.5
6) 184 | 58.2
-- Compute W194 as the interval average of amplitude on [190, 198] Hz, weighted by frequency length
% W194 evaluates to 62.7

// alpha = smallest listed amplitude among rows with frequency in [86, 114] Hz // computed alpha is 34.2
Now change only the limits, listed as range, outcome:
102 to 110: 41.6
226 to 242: 54.7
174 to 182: 62.7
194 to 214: 57.7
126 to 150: 45.4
